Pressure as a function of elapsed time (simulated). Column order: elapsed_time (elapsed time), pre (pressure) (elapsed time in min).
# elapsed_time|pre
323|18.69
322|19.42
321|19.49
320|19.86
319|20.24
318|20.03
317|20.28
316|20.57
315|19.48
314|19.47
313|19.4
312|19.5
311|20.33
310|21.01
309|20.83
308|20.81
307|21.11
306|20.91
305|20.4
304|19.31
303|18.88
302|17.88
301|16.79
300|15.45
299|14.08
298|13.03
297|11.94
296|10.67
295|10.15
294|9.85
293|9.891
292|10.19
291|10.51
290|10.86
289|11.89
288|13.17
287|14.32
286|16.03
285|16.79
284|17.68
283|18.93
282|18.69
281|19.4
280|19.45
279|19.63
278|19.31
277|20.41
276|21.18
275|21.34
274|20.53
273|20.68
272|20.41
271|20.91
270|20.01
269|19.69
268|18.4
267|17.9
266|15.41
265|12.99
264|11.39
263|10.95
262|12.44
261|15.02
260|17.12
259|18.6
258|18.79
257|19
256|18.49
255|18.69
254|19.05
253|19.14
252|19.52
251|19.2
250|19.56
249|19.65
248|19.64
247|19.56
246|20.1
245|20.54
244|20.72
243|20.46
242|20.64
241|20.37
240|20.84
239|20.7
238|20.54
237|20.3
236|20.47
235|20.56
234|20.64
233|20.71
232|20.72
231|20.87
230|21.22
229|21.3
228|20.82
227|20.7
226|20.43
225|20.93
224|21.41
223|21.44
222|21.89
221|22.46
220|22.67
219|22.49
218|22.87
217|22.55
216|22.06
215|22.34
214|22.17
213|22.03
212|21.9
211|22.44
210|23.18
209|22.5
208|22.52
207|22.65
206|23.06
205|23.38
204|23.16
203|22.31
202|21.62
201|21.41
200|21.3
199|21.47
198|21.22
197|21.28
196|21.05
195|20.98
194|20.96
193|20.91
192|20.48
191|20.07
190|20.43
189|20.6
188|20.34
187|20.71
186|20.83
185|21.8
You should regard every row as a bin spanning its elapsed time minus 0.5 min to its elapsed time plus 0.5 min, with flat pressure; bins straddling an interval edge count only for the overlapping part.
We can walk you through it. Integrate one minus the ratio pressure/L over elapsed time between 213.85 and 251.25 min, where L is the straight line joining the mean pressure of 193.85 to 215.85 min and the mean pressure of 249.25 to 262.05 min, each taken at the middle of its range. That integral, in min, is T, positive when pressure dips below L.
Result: -1.81 min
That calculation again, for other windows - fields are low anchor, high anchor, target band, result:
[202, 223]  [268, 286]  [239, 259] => 1.1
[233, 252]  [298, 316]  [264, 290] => 2.2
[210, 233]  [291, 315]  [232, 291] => 2.5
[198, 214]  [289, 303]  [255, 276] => -2.4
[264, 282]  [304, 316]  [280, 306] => 6.4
